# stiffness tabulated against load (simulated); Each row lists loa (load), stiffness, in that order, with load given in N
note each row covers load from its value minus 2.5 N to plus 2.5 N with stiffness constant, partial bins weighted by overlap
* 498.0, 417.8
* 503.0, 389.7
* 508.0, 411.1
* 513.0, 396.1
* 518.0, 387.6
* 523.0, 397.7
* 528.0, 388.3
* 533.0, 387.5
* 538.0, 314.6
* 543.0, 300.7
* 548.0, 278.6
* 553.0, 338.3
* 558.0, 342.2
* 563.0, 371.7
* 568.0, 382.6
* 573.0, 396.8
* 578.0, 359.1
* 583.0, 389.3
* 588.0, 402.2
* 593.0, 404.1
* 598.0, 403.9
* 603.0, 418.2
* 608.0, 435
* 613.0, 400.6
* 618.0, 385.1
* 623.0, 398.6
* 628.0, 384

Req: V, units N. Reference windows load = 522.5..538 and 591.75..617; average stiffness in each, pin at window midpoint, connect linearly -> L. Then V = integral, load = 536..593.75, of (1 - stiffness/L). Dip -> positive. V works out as 5.6 N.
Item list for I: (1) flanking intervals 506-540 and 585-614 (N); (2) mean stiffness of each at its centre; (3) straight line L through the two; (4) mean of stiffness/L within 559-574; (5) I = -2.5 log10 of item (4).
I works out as 0.06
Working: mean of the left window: 384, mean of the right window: 411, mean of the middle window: 378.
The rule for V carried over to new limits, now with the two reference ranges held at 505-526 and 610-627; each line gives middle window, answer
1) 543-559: 3.31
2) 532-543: 1.73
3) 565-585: 0.74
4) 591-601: -0.23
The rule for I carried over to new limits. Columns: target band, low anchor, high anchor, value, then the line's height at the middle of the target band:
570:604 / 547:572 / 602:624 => -0.04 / 379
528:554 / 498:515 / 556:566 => 0.14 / 375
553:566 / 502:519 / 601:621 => 0.14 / 403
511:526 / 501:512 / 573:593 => 0.01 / 398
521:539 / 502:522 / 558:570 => 0.03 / 387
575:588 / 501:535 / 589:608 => 0.08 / 408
